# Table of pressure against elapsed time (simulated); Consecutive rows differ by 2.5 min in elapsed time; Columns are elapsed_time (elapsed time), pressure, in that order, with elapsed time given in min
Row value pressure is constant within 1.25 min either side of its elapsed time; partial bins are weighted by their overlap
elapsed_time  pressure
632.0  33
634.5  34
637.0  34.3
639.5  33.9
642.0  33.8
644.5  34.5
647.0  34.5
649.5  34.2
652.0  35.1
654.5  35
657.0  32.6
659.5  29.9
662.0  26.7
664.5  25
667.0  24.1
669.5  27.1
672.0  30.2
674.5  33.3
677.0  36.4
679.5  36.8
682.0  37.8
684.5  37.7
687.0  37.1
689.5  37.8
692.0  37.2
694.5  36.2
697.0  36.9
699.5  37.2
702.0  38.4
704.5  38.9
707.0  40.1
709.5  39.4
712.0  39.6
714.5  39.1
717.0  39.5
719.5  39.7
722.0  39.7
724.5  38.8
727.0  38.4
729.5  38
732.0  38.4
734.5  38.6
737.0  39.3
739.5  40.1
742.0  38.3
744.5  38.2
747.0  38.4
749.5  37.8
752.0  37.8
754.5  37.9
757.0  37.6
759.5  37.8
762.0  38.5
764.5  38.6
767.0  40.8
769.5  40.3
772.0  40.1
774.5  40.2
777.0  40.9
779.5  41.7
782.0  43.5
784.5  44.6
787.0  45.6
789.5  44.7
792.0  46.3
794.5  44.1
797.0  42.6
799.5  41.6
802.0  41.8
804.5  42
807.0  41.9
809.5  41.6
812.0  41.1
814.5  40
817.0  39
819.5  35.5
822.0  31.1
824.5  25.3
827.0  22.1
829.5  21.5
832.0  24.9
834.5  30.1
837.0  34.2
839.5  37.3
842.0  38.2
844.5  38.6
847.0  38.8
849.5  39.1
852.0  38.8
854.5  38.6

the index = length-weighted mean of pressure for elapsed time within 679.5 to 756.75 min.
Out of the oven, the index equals 38.4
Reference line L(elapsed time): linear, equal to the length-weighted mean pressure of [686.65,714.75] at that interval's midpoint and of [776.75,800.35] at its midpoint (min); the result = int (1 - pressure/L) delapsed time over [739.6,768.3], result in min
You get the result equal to 2.1 min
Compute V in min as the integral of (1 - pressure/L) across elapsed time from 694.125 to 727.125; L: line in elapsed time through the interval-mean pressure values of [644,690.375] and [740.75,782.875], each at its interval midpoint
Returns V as -2.7 min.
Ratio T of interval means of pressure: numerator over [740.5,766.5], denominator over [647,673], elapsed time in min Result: 1.26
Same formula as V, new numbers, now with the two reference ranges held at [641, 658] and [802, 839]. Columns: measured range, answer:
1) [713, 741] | -4.0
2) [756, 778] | -3.5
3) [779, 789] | -3.0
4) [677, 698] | -1.8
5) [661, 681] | 2.4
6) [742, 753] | -1.3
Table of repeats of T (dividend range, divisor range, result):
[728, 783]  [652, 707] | 1.15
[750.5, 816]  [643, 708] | 1.21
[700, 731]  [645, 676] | 1.27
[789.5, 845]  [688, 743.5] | 0.95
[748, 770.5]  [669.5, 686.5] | 1.11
